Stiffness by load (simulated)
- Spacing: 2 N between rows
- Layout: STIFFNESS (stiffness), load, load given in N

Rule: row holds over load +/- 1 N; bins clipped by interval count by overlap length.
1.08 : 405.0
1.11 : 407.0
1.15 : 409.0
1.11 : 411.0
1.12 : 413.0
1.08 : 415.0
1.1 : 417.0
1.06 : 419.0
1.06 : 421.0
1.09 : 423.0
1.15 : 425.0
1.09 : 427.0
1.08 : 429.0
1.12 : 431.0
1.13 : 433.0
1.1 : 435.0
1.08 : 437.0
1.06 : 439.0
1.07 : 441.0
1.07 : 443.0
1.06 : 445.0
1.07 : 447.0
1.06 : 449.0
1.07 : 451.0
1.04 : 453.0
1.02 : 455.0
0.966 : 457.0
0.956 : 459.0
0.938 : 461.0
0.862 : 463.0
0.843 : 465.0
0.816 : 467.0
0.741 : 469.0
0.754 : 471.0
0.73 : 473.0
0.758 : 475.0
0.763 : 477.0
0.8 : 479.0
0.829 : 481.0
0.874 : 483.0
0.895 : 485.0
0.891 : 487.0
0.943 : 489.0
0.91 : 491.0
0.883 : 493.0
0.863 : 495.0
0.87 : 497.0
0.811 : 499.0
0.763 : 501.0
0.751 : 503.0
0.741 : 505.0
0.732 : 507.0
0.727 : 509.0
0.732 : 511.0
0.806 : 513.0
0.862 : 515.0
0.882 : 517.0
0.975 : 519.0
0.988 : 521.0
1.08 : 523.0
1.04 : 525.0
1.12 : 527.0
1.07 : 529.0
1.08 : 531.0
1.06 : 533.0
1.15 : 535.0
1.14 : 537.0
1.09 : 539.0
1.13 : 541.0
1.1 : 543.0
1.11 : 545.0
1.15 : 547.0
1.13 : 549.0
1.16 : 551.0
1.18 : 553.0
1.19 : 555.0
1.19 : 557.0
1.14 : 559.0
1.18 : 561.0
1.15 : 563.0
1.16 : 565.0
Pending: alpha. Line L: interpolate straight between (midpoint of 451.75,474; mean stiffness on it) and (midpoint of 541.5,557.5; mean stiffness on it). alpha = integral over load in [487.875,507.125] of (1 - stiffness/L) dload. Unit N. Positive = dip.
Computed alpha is 3.0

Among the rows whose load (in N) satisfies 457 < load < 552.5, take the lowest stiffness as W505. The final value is 0.727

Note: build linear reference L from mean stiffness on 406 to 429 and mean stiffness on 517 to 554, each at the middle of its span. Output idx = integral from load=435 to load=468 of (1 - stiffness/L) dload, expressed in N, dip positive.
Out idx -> 2.9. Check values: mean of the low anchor 1.1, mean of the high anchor 1.09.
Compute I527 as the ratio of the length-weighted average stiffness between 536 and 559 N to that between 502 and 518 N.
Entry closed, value 1.5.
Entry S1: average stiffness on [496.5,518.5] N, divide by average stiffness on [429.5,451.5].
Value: 0.73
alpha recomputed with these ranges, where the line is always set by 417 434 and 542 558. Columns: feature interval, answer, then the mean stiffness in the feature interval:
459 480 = 5.80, 0.808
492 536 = 8.83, 0.908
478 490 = 2.68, 0.872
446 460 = 1.05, 1.03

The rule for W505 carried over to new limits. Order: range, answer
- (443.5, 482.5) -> 0.73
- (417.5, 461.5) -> 0.938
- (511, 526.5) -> 0.732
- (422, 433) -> 1.08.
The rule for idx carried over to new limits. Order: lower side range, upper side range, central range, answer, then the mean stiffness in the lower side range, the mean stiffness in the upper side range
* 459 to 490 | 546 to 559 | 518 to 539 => -0.2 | 0.833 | 1.16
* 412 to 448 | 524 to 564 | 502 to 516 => 4.4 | 1.09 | 1.13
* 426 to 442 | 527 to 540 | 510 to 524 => 2.5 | 1.09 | 1.1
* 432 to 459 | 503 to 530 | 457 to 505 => 6.9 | 1.06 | 0.899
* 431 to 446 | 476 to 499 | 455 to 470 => 1.4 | 1.08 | 0.863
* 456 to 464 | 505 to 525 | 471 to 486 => 1.7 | 0.93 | 0.867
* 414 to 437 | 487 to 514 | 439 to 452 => -0.6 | 1.1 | 0.813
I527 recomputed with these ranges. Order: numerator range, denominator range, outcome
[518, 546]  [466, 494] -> 1.31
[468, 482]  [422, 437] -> 0.69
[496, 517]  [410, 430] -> 0.72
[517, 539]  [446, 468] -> 1.10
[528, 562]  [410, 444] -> 1.04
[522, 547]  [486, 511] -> 1.34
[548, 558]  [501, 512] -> 1.58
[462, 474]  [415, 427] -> 0.73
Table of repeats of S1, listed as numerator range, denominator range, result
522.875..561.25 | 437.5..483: 1.22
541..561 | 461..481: 1.45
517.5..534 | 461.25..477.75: 1.32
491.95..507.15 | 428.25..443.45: 0.74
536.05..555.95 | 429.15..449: 1.05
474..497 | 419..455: 0.79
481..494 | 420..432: 0.81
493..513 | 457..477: 0.95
